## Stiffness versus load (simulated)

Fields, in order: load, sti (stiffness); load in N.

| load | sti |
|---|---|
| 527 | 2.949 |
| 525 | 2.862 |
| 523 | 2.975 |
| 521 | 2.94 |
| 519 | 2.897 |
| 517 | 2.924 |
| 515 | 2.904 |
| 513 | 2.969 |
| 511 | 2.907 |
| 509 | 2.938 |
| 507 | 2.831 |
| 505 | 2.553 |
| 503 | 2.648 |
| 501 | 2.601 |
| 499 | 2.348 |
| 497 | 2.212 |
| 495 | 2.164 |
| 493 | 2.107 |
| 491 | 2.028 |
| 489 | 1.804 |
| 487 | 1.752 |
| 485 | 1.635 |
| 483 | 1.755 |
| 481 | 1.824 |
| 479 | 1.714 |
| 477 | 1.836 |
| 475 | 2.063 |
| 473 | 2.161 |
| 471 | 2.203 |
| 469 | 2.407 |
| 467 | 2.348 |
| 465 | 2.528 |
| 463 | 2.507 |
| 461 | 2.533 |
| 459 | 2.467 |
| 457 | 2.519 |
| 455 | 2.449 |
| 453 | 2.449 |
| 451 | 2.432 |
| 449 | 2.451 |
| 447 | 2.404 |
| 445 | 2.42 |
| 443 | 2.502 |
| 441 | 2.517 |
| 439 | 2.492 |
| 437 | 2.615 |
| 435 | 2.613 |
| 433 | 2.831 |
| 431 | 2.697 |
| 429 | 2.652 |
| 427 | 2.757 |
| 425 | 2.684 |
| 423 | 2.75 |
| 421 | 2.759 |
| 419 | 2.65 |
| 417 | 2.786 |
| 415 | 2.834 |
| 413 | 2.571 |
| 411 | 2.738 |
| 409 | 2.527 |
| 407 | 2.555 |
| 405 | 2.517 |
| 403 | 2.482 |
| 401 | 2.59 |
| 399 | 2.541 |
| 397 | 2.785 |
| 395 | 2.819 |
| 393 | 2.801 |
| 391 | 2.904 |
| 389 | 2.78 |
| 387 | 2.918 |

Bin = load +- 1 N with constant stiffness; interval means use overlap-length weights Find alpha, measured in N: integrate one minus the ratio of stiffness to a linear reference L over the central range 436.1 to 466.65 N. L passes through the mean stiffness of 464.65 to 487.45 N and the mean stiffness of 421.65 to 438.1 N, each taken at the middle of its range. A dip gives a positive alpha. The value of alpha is -1.4 N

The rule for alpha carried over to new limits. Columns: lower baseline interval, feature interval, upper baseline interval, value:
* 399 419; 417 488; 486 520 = 5.0 N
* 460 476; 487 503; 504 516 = 2.9 N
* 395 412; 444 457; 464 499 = -1.0 N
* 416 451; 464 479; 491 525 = 2.6 N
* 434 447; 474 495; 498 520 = 6.4 N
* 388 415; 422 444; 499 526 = 0.5 N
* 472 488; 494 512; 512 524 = -0.5 N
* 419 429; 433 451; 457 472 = 0.5 N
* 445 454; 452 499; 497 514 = 7.2 N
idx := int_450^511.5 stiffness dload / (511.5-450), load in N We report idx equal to 2.28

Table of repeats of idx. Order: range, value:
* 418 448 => 2.62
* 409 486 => 2.44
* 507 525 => 2.92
